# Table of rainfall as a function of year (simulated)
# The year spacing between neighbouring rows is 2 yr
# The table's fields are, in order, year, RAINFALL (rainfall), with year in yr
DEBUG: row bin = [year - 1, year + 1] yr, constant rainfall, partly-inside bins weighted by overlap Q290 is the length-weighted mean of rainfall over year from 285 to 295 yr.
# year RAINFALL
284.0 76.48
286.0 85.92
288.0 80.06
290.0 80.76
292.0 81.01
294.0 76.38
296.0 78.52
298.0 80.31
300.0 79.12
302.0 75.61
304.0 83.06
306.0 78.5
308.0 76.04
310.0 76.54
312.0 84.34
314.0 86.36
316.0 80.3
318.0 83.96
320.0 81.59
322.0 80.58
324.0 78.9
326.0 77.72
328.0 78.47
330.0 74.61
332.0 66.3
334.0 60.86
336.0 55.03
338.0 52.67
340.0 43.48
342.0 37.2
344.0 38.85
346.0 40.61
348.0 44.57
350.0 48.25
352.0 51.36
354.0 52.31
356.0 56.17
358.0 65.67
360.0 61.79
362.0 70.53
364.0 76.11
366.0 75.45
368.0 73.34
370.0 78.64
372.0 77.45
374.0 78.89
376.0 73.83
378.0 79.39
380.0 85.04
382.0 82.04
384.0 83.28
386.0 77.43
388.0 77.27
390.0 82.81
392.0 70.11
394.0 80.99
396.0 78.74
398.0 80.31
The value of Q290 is 80.8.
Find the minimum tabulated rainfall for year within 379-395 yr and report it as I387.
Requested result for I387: 70.11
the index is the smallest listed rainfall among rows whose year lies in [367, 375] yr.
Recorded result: 73.34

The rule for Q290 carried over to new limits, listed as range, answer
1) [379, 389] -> 81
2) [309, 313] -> 80.4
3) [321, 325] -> 79.7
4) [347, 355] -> 49.1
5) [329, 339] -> 61.9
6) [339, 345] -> 39.8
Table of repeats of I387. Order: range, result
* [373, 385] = 73.83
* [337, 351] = 37.2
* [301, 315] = 75.61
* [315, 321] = 80.3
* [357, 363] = 61.79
